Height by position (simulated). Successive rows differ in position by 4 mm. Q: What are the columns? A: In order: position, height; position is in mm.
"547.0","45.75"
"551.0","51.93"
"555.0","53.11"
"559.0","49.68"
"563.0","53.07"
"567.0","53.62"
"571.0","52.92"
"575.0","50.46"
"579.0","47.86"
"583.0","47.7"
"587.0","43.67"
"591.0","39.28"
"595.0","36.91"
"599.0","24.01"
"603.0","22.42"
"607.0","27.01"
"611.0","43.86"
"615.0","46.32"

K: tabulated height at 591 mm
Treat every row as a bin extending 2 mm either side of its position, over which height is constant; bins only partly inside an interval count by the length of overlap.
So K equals 39.28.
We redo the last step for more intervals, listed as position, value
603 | 22.42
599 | 24.01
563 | 53.07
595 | 36.91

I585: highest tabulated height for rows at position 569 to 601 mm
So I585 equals 52.92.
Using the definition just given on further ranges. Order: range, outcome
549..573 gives 53.62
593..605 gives 36.91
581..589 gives 47.7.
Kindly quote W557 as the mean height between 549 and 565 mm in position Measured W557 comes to 51.9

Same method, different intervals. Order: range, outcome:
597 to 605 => 23.2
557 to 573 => 52.3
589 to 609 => 29.9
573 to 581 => 49.2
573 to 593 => 45.8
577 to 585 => 47.8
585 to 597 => 40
